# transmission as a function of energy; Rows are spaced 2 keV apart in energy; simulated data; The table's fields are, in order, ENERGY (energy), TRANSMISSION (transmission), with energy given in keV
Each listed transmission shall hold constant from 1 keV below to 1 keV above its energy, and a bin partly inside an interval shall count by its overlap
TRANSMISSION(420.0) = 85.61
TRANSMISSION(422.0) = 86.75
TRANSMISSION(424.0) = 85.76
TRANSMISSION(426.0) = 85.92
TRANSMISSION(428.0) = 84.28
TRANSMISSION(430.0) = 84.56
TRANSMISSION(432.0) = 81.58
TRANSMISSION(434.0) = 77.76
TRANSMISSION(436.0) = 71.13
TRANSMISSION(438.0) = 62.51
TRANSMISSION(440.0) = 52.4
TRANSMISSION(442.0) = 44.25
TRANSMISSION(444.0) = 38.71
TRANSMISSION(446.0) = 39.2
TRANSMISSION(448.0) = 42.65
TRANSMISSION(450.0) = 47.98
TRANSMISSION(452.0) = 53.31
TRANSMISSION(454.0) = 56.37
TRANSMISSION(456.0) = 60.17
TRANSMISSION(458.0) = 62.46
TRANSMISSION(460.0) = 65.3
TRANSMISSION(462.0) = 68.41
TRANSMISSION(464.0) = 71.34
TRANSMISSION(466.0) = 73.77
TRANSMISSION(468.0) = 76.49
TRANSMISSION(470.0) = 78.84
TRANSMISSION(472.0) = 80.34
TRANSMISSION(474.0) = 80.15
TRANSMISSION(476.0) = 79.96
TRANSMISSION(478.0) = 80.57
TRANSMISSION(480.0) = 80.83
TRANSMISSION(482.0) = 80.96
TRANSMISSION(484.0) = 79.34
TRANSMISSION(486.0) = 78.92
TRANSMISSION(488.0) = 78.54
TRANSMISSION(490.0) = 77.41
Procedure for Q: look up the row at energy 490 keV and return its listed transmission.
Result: 77.41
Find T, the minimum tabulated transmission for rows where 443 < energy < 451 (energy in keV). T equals 38.71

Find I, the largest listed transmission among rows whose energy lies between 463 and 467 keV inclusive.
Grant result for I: 73.77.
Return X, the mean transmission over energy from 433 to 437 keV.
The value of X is 74.4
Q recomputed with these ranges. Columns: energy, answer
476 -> 79.96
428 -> 84.28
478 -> 80.57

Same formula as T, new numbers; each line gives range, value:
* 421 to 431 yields 84.28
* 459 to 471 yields 65.3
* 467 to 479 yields 76.49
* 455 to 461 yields 60.17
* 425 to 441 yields 52.4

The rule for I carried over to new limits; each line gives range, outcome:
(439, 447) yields 52.4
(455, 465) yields 71.34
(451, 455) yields 56.37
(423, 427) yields 85.92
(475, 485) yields 80.96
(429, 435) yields 84.56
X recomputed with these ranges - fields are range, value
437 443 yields 53.1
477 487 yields 80.1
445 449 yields 40.9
